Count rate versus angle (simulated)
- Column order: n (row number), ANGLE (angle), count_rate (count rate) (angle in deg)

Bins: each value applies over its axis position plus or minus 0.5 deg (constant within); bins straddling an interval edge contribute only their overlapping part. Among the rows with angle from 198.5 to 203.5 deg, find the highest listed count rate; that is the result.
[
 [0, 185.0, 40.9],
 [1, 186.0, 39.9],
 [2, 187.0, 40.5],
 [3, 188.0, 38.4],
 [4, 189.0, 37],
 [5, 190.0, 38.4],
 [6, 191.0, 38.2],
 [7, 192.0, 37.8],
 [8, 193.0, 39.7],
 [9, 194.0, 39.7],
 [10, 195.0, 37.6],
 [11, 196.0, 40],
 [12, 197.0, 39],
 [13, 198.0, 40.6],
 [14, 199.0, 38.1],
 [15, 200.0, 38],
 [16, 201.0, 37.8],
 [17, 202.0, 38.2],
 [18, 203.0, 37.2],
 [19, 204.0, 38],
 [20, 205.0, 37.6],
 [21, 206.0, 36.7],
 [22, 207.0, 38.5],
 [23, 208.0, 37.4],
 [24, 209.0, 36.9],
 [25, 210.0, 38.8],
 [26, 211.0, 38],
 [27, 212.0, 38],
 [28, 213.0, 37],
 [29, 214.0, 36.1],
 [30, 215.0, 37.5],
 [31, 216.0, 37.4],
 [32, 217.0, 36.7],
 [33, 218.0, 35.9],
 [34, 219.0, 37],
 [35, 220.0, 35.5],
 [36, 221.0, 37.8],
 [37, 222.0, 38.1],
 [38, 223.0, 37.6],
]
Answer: 38.2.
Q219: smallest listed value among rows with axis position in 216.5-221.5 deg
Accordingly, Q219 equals 35.5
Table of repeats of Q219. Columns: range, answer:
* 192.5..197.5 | 37.6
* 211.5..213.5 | 37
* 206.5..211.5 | 36.9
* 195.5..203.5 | 37.2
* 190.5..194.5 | 37.8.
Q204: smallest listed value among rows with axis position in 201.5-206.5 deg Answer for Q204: 36.7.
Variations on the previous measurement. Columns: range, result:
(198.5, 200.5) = 38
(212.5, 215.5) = 36.1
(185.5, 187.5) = 39.9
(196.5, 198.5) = 39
